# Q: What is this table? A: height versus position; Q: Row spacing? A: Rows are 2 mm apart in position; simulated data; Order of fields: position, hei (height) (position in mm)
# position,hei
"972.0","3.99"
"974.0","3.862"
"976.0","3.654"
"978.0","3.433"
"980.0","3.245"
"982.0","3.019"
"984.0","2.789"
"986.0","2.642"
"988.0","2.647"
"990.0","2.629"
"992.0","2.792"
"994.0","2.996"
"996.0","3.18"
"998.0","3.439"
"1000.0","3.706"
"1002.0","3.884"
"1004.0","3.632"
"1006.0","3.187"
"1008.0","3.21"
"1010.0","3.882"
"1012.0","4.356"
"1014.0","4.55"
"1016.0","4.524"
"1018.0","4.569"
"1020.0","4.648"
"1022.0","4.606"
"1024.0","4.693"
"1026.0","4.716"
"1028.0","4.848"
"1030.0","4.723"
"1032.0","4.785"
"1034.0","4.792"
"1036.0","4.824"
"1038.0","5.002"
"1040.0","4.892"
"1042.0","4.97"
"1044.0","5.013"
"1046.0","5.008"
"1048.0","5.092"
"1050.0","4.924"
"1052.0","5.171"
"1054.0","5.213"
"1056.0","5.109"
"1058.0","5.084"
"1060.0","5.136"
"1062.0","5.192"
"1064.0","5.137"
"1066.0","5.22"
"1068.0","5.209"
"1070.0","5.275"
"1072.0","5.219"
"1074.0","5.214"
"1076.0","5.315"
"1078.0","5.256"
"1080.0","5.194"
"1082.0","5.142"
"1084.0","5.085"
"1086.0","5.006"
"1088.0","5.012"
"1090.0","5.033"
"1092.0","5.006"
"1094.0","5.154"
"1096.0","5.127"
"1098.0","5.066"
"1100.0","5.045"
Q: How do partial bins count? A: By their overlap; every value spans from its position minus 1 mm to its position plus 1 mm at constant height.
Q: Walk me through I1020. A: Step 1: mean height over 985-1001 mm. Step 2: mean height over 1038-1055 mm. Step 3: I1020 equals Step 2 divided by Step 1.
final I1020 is 1.68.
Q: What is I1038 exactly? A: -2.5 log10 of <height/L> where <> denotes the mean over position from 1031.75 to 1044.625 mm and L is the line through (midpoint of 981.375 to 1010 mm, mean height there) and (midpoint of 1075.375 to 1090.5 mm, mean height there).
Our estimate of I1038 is -0.190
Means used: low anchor 3.15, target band 4.9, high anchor 5.13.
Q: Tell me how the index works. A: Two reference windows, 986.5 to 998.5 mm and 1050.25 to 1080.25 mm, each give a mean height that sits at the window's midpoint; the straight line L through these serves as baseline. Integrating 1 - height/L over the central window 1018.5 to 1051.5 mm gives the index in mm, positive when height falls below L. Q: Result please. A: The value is -4.8 mm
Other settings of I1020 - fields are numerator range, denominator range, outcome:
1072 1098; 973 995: 1.67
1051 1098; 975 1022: 1.46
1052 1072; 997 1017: 1.35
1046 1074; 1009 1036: 1.12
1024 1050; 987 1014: 1.44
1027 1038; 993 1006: 1.39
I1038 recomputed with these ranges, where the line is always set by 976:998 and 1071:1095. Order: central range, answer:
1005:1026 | -0.17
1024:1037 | -0.20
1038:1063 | -0.15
